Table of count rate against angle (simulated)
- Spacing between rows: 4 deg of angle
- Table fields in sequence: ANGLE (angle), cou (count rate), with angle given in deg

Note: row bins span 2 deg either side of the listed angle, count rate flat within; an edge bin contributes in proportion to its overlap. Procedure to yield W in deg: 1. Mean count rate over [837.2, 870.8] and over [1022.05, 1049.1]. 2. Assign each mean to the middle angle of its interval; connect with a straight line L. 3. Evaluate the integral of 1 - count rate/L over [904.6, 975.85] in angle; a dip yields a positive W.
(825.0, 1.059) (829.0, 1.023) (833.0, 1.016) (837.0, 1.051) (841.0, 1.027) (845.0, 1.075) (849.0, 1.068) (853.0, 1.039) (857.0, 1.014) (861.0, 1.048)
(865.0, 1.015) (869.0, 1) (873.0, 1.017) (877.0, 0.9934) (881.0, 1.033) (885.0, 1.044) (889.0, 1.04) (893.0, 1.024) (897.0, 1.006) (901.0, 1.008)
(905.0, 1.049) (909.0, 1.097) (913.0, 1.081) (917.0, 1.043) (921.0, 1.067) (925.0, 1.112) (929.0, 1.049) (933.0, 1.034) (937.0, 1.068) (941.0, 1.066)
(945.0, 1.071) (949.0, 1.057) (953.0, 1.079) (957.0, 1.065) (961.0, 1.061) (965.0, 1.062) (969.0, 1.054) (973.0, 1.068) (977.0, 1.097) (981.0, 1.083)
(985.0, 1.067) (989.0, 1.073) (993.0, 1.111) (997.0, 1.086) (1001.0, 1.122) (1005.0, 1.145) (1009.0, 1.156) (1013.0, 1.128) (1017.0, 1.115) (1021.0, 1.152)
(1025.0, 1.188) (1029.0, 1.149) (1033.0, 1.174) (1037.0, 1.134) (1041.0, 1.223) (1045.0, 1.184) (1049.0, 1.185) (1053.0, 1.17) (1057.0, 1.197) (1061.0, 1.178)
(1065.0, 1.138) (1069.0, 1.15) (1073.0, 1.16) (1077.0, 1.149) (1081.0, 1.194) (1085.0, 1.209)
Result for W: 2.3 deg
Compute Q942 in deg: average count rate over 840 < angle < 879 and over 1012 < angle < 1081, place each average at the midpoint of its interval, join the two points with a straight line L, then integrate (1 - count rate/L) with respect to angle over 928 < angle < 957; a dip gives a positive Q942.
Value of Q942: 0.8 deg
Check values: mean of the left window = 1.03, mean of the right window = 1.16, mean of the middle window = 1.06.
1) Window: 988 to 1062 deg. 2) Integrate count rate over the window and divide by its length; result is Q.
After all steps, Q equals 1.15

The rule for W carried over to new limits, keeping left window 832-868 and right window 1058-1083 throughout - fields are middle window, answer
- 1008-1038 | -0.4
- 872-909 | 1.2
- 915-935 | 0.4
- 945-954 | 0.2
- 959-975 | 0.6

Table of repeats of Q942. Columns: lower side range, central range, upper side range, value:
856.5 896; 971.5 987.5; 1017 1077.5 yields 0.45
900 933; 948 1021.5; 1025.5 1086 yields 1.58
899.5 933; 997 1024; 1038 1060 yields 0.41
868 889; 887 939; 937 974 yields -0.59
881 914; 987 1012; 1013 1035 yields 0.35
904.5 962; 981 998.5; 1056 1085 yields 0.39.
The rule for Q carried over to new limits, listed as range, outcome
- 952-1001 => 1.08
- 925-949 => 1.06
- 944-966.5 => 1.07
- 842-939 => 1.04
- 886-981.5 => 1.06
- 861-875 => 1.02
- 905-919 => 1.07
